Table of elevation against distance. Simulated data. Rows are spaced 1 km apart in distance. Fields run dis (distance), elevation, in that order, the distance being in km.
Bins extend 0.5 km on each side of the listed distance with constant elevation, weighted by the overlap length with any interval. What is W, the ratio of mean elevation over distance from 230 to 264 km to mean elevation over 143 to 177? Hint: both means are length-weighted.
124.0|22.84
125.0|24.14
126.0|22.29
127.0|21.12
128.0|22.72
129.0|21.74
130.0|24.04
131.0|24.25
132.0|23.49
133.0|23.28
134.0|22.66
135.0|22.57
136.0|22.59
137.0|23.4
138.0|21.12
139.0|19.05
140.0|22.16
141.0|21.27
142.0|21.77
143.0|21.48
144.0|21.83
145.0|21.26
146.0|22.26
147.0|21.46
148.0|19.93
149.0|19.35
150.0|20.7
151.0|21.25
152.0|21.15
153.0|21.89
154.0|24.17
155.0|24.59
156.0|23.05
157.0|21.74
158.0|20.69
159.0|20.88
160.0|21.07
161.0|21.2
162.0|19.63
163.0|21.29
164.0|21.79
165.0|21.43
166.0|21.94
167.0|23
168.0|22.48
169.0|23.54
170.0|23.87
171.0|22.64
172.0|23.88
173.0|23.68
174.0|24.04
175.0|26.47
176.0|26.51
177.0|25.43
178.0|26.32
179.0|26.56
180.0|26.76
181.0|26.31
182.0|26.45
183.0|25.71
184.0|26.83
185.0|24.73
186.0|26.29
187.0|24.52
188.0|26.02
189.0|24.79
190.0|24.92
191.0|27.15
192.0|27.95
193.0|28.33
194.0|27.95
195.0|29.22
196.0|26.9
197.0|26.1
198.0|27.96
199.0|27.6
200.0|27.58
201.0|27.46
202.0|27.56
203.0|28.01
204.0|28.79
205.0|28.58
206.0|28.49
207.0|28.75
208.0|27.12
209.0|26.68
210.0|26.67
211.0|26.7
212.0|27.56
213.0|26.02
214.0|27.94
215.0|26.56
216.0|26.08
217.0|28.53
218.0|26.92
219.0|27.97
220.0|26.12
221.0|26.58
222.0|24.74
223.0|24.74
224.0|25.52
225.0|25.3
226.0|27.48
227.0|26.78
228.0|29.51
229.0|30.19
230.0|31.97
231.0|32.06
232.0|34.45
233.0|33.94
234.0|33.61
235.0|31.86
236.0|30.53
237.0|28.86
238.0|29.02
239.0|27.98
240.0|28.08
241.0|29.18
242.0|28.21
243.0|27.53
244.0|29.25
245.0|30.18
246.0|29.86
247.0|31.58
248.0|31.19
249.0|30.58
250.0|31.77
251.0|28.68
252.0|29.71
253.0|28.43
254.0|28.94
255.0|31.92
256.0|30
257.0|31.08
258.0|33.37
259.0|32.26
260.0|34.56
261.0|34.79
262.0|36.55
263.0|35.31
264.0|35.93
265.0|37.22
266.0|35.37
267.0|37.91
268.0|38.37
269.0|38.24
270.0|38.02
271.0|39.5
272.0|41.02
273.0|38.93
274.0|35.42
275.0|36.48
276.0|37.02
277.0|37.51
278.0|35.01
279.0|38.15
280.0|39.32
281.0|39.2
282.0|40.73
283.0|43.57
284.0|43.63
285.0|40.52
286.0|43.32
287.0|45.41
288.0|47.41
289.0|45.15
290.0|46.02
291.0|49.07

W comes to 1.4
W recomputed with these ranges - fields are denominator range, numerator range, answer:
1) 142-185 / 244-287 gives 1.54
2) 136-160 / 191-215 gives 1.28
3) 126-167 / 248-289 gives 1.67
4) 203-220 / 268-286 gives 1.42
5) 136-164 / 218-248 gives 1.35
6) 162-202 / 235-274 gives 1.29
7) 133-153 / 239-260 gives 1.40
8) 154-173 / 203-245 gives 1.28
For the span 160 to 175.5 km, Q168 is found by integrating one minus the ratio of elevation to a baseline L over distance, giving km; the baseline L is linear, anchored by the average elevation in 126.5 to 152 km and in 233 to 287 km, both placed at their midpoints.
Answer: 1.3 km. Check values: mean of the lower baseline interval 21.9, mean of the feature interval 22.7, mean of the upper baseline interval 34.4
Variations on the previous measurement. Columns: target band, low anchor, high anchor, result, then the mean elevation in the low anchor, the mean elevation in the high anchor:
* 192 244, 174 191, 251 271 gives 2.38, 25.9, 34.1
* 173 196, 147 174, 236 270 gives -1.61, 22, 31.9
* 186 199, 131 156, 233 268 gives -0.22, 21.9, 31.6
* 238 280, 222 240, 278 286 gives 2.55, 29.5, 40.5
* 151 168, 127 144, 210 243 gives 1.47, 22.3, 28.4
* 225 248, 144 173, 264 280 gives 1.87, 21.9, 37.6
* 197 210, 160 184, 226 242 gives -0.27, 24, 30.4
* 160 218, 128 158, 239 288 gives 2.57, 22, 35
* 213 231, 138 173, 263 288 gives 2.32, 21.8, 39.1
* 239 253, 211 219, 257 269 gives 1.28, 27.1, 35.5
